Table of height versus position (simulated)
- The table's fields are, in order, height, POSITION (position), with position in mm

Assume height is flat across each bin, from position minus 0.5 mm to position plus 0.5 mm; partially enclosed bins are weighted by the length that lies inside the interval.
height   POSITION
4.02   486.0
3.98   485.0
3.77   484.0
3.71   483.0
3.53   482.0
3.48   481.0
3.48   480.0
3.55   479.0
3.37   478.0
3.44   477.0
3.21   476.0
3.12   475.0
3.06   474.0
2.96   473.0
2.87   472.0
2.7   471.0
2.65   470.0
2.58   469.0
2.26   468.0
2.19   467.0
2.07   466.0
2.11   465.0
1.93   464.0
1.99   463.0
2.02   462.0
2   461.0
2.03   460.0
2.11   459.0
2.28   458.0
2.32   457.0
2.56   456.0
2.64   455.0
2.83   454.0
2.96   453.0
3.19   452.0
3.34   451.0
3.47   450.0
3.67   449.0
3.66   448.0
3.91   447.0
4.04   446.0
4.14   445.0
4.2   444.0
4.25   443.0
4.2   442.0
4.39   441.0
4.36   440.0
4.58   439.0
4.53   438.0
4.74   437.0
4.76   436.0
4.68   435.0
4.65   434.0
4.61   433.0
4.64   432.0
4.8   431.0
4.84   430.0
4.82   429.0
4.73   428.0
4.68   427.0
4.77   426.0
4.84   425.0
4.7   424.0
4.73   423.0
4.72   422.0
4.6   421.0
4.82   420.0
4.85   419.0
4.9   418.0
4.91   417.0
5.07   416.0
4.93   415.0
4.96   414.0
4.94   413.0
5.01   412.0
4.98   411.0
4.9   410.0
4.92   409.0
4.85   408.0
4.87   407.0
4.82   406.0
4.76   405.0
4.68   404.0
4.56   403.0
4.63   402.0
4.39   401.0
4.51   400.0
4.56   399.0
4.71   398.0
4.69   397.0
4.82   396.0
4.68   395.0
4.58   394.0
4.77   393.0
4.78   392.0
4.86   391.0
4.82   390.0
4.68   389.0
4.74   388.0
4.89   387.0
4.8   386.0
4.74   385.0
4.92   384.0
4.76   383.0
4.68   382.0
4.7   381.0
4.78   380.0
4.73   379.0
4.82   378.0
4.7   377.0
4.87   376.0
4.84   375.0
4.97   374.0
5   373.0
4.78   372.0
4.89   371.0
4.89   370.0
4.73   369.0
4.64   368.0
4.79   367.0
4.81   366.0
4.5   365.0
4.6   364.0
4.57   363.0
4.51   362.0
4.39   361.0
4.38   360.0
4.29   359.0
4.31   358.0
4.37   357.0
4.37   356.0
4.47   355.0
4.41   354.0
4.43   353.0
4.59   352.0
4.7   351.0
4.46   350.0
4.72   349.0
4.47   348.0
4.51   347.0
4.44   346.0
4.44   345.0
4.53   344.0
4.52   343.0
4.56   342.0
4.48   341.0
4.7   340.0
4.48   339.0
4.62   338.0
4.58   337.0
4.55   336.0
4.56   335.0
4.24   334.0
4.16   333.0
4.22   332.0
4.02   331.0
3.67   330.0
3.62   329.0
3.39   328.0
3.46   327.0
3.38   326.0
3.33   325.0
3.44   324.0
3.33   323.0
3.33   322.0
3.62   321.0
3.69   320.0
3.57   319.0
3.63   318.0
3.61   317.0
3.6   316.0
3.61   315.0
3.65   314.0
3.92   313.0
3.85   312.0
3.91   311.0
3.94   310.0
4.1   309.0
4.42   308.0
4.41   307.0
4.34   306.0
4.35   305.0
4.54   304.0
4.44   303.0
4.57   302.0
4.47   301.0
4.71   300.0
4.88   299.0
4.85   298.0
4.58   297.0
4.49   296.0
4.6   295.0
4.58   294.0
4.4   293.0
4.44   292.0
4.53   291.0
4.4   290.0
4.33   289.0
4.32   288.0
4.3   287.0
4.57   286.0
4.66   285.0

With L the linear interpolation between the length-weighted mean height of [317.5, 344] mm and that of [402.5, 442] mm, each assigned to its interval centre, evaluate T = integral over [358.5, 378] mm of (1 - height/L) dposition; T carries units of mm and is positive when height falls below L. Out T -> -1.80 mm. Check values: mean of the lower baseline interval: 3.98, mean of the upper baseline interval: 4.76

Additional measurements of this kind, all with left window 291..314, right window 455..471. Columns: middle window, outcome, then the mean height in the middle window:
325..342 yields -0.7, 4.12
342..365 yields -4.8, 4.48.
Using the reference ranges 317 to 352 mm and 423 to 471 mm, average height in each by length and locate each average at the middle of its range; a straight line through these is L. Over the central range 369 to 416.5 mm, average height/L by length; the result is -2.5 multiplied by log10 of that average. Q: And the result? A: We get -0.24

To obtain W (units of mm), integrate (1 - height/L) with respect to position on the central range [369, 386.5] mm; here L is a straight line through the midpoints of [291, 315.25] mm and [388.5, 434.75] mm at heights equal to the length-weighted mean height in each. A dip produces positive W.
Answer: -0.7 mm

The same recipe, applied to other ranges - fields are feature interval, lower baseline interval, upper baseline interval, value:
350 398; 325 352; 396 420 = -1.4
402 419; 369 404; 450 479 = -3.2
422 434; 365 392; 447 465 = -4.6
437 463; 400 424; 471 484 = 4.1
